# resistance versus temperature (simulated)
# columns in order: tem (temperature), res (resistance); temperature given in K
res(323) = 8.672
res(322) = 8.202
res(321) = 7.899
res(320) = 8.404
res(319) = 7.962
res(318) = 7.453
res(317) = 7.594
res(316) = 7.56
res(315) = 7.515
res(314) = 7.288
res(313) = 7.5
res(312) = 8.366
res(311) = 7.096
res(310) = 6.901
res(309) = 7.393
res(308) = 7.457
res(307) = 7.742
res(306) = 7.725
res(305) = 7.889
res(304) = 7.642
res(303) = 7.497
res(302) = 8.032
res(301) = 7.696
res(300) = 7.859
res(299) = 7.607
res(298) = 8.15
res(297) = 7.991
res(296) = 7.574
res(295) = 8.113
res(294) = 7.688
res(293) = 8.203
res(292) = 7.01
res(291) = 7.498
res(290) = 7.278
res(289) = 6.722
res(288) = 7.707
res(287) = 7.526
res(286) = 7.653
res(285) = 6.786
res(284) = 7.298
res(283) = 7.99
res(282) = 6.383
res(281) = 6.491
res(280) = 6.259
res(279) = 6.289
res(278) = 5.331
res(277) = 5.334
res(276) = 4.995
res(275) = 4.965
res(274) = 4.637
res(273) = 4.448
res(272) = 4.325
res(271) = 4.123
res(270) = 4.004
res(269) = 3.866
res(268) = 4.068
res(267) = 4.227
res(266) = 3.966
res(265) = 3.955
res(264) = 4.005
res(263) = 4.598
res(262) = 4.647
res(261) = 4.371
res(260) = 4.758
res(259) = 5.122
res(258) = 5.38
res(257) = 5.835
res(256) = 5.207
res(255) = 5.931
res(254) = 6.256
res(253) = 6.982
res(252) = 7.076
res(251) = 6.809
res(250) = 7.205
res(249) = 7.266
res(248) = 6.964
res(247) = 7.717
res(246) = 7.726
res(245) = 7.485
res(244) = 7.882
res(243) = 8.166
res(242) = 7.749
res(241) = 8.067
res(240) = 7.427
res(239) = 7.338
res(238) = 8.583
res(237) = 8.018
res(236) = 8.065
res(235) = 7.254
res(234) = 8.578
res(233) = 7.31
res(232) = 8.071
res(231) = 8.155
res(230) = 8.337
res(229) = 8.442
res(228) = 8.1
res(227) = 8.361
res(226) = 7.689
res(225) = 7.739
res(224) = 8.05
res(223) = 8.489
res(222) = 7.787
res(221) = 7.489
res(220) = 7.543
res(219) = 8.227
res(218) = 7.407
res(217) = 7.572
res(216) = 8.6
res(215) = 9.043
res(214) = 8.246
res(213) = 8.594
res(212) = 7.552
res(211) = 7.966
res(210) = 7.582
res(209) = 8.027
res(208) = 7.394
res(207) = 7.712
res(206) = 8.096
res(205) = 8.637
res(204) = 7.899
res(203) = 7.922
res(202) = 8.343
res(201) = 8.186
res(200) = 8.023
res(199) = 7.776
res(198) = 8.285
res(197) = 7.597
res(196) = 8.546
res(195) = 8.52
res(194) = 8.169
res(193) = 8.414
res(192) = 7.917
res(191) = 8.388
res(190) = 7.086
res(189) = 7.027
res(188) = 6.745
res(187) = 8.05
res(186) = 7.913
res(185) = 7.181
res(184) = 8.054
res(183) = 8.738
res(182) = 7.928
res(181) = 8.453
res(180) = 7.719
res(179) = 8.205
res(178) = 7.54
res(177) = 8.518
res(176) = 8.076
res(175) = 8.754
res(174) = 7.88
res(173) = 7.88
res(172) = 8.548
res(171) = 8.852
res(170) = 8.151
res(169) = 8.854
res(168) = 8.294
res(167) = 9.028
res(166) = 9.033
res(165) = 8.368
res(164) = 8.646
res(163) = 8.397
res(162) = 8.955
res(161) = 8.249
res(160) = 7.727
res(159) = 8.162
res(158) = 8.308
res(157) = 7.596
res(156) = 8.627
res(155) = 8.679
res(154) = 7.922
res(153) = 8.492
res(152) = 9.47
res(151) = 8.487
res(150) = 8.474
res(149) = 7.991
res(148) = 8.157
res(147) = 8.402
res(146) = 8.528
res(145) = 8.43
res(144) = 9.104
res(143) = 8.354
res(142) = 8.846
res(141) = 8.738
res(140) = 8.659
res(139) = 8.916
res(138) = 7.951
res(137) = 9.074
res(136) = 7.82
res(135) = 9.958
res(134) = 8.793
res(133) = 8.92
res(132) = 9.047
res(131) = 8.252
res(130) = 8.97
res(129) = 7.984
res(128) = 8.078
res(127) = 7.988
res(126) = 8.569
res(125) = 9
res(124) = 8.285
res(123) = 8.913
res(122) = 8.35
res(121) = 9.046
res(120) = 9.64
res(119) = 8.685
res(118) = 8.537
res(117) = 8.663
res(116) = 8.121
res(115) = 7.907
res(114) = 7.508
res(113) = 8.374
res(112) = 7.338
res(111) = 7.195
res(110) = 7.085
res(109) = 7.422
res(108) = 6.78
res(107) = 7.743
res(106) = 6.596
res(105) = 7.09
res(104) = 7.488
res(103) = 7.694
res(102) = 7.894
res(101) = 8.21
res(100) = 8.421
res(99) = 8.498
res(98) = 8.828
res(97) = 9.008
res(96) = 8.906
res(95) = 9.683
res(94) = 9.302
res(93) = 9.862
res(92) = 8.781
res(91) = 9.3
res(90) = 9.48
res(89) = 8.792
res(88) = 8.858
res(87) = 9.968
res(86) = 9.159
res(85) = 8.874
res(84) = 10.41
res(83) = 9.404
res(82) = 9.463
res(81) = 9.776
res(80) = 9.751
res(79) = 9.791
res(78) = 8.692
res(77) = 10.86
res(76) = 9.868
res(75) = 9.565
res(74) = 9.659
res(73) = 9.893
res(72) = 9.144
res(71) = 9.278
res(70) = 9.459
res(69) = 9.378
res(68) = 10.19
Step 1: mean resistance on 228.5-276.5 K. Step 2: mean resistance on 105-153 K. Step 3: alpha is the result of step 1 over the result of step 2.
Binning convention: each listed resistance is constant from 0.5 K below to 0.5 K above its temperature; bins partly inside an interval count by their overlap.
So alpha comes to 0.75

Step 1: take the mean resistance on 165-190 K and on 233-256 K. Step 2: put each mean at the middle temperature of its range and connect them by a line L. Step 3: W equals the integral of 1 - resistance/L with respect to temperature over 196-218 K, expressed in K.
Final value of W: -0.6 K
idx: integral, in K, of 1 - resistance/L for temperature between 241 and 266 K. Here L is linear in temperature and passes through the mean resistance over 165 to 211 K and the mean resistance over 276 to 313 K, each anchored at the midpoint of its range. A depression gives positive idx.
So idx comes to 4.6 K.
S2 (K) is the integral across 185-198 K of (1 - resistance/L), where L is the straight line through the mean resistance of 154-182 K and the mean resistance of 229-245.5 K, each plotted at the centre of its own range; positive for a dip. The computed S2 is 0.5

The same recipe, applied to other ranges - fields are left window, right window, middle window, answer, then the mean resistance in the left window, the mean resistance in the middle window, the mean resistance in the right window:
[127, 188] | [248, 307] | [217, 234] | -1.8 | 8.4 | 7.96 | 6.26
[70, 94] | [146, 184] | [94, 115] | 2.9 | 9.5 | 7.92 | 8.36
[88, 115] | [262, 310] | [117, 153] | -3.5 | 8.21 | 8.64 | 6.41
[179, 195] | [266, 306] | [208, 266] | 0.1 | 7.88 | 7.22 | 6.52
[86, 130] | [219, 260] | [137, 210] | -3.1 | 8.38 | 8.24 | 7.42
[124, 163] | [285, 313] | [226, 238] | -0.1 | 8.51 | 8.07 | 7.61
